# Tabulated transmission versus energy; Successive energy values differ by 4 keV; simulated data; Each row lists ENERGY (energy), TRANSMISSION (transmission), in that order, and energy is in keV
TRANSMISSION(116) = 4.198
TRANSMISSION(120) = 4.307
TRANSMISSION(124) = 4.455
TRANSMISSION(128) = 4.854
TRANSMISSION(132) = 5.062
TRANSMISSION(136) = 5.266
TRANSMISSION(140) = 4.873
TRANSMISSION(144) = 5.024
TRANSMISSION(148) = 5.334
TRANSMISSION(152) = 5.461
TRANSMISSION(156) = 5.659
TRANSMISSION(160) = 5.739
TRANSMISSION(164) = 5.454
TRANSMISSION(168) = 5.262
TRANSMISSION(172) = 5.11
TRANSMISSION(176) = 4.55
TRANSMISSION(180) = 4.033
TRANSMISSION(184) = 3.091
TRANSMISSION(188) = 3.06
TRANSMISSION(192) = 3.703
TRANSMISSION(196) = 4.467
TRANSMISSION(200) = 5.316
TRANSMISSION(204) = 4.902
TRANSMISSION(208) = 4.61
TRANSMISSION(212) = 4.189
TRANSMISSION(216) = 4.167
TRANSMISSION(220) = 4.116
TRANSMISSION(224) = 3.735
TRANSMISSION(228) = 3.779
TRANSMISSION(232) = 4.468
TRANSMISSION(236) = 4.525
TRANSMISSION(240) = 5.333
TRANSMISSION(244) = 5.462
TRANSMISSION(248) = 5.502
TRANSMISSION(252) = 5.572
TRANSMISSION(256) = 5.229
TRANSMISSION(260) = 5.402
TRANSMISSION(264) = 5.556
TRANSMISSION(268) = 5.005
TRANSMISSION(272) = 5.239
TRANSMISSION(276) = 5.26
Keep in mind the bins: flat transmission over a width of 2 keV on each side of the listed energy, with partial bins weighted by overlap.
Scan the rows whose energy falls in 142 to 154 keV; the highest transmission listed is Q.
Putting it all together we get 5.461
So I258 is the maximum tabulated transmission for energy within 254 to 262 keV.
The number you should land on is 5.402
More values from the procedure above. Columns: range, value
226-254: 5.572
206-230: 4.61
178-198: 4.467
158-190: 5.739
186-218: 5.316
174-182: 4.55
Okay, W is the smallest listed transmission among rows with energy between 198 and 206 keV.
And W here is 4.902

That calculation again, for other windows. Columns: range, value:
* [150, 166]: 5.454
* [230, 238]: 4.468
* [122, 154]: 4.455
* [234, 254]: 4.525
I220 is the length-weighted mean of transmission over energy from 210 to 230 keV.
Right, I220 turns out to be 4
